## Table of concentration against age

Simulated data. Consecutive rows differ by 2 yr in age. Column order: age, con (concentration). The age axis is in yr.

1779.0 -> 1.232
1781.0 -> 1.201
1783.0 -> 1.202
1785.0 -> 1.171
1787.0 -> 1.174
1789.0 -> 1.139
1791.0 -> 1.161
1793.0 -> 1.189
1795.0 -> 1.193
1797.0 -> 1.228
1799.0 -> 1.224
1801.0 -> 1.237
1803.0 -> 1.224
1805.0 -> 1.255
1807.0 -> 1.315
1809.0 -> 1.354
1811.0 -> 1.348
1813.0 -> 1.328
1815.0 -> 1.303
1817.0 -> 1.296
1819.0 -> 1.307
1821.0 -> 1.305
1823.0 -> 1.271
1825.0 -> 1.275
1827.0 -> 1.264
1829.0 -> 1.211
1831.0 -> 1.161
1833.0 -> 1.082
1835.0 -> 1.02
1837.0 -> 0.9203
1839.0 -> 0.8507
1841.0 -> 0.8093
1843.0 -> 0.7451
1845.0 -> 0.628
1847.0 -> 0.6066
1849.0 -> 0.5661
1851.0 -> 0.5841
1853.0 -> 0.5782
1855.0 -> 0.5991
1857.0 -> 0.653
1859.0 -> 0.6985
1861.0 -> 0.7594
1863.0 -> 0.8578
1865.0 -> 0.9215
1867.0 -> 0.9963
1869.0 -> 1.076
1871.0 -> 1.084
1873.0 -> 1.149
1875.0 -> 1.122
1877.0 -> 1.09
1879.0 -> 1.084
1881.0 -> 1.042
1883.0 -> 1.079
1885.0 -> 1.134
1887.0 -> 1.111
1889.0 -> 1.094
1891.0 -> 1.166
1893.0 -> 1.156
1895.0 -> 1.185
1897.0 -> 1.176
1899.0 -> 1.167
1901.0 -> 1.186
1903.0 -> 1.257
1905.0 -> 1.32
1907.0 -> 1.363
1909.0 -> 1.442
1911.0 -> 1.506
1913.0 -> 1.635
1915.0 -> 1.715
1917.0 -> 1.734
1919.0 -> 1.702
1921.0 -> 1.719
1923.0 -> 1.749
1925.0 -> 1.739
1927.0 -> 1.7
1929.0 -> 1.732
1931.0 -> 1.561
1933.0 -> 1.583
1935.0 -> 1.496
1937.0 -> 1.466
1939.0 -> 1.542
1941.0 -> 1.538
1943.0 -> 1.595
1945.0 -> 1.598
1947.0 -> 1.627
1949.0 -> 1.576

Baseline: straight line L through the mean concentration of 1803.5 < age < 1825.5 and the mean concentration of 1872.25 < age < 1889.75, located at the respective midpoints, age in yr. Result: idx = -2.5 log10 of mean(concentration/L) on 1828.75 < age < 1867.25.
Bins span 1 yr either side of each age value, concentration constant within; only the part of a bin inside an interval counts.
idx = 0.44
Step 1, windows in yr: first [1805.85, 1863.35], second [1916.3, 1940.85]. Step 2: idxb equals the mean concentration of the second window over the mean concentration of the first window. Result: 1.65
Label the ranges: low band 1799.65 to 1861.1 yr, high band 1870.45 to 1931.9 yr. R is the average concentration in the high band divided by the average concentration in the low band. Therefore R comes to 1.3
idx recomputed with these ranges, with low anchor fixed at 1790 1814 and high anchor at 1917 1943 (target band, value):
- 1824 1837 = 0.164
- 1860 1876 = 0.408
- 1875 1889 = 0.336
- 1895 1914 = 0.170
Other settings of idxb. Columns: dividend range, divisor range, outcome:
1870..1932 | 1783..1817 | 1.09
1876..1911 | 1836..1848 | 1.56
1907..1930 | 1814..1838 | 1.38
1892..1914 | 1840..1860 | 2.02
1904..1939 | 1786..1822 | 1.27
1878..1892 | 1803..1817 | 0.84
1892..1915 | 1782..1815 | 1.07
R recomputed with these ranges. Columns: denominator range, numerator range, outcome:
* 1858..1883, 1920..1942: 1.63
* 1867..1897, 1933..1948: 1.40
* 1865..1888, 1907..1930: 1.53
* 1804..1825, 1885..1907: 0.91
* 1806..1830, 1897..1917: 1.08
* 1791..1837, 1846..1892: 0.74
